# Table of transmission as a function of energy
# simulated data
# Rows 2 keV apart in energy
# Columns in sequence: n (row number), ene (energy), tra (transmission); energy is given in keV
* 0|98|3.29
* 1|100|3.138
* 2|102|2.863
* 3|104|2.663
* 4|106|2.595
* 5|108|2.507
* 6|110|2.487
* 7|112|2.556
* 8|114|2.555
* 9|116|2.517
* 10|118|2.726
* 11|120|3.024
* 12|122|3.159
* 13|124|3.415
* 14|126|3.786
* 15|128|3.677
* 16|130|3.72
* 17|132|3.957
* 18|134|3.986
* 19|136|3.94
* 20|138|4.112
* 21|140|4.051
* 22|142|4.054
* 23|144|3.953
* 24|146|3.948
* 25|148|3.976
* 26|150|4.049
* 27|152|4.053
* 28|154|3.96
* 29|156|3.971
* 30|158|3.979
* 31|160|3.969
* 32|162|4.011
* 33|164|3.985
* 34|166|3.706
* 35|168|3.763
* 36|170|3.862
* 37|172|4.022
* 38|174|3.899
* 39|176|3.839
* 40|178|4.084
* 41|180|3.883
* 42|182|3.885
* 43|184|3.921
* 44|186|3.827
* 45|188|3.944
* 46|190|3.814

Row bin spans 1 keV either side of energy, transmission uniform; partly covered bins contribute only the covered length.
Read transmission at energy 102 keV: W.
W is 2.863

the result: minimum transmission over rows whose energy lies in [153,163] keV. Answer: 3.96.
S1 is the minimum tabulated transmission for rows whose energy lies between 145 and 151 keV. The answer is 3.948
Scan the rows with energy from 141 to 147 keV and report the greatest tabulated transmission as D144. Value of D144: 4.054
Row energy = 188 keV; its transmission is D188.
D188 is 3.944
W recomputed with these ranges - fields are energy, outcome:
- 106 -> 2.595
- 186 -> 3.827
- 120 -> 3.024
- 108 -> 2.507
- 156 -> 3.971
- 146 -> 3.948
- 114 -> 2.555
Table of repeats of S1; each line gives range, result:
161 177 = 3.706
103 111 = 2.487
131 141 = 3.94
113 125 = 2.517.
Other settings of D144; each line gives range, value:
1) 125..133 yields 3.957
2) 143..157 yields 4.053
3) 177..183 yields 4.084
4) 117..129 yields 3.786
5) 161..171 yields 4.011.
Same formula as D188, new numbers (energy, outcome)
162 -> 4.011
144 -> 3.953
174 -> 3.899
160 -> 3.969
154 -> 3.96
